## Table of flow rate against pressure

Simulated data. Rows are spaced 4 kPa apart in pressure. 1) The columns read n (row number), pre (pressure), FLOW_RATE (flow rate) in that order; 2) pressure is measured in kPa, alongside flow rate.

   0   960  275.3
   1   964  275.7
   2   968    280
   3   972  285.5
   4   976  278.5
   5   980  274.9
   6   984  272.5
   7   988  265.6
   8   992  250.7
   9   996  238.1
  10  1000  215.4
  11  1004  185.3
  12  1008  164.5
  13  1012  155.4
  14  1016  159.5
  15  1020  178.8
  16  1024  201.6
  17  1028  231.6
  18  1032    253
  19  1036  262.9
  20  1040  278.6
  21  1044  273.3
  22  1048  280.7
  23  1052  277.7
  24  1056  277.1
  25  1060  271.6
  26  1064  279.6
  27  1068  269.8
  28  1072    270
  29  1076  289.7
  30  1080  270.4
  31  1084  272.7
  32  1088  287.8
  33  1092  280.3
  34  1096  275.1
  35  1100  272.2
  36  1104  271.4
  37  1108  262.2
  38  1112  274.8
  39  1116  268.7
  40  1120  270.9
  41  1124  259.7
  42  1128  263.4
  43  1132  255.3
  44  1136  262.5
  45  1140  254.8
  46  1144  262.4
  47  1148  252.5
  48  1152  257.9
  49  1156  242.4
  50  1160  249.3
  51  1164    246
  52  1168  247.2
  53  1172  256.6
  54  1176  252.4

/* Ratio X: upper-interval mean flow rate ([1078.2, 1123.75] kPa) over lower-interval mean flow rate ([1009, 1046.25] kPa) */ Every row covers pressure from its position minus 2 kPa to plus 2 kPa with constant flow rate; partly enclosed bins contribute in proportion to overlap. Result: 1.2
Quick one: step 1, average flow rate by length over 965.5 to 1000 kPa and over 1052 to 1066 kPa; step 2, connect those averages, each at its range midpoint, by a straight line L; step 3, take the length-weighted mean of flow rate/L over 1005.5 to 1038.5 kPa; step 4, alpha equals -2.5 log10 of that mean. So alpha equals 0.321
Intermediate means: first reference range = 265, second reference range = 276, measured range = 202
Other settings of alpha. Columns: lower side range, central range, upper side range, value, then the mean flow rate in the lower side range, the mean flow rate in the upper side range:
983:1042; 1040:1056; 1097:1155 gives -0.187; 220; 263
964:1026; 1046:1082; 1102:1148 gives -0.121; 229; 264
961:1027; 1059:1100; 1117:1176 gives -0.132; 231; 256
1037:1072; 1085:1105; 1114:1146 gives -0.036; 275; 262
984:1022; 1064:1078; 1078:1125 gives -0.104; 205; 272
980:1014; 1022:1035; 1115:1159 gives -0.006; 222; 259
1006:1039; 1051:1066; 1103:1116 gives -0.198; 203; 269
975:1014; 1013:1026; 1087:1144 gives 0.310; 229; 268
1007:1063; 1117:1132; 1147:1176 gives -0.076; 235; 250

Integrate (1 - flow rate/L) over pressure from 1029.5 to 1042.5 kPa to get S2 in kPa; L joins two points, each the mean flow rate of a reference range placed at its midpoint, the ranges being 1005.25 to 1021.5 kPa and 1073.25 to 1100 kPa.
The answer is -4.1 kPa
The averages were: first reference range 165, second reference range 279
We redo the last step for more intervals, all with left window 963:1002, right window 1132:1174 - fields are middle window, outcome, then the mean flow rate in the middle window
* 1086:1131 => -2.7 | 271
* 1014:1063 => 2.6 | 246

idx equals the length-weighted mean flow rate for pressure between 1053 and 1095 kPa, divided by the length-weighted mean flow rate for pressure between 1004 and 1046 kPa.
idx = 1.29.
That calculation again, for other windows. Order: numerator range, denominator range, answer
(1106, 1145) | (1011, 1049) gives 1.16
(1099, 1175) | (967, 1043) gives 1.11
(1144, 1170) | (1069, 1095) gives 0.90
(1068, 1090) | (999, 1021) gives 1.59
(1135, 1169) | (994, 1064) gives 1.09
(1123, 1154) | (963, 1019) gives 1.10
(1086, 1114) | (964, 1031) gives 1.20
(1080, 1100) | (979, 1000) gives 1.09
